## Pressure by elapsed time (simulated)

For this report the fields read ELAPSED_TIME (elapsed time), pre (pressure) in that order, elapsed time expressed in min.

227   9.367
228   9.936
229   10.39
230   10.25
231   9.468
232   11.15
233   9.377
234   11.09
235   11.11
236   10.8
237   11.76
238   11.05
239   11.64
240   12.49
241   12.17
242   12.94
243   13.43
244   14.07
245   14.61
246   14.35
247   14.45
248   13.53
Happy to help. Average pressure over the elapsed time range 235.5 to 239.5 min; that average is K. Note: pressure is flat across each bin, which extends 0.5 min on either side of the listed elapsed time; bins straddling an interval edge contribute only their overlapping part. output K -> 11.3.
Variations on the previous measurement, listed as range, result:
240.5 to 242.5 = 12.6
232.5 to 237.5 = 10.8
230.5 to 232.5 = 10.3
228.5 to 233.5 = 10.1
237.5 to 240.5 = 11.7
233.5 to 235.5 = 11.1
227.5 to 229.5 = 10.2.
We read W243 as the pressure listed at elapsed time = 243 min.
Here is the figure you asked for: 13.43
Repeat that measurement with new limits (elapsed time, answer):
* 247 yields 14.45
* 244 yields 14.07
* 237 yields 11.76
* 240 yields 12.49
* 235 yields 11.11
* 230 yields 10.25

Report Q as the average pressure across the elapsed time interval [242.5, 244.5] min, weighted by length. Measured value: 13.8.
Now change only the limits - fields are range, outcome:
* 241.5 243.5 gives 13.2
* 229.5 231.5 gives 9.86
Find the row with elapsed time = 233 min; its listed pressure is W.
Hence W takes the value 9.377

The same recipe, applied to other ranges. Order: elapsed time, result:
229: 10.39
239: 11.64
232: 11.15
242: 12.94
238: 11.05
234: 11.09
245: 14.61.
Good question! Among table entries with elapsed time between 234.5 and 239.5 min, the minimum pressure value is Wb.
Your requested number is 10.8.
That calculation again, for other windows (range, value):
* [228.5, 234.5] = 9.377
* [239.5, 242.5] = 12.17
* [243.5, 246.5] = 14.07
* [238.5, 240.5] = 11.64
